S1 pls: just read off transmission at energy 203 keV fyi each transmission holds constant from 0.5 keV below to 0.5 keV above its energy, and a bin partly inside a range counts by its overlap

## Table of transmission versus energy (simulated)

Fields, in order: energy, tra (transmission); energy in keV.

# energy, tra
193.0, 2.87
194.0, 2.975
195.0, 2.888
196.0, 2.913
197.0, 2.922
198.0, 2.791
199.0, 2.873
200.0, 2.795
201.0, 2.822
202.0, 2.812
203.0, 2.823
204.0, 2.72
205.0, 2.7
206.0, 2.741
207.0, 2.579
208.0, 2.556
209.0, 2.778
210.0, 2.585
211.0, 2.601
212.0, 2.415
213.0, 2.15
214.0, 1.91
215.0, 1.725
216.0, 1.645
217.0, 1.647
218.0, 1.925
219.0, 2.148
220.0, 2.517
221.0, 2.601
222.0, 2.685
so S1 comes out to 2.823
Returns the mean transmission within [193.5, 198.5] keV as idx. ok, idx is 2.9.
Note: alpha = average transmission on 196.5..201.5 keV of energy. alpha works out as 2.84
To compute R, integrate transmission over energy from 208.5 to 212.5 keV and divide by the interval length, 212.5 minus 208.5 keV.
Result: 2.59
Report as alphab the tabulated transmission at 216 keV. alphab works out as 1.645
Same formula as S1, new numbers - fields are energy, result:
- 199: 2.873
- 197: 2.922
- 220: 2.517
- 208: 2.556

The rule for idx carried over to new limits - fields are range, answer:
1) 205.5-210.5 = 2.65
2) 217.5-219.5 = 2.04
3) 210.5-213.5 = 2.39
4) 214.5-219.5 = 1.82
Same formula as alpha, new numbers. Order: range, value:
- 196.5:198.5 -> 2.86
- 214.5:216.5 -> 1.69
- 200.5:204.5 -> 2.79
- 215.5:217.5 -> 1.65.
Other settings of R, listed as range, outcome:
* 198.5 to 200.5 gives 2.83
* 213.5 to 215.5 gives 1.82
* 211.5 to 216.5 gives 1.97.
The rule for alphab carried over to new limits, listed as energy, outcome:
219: 2.148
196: 2.913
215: 1.725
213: 2.15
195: 2.888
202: 2.812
